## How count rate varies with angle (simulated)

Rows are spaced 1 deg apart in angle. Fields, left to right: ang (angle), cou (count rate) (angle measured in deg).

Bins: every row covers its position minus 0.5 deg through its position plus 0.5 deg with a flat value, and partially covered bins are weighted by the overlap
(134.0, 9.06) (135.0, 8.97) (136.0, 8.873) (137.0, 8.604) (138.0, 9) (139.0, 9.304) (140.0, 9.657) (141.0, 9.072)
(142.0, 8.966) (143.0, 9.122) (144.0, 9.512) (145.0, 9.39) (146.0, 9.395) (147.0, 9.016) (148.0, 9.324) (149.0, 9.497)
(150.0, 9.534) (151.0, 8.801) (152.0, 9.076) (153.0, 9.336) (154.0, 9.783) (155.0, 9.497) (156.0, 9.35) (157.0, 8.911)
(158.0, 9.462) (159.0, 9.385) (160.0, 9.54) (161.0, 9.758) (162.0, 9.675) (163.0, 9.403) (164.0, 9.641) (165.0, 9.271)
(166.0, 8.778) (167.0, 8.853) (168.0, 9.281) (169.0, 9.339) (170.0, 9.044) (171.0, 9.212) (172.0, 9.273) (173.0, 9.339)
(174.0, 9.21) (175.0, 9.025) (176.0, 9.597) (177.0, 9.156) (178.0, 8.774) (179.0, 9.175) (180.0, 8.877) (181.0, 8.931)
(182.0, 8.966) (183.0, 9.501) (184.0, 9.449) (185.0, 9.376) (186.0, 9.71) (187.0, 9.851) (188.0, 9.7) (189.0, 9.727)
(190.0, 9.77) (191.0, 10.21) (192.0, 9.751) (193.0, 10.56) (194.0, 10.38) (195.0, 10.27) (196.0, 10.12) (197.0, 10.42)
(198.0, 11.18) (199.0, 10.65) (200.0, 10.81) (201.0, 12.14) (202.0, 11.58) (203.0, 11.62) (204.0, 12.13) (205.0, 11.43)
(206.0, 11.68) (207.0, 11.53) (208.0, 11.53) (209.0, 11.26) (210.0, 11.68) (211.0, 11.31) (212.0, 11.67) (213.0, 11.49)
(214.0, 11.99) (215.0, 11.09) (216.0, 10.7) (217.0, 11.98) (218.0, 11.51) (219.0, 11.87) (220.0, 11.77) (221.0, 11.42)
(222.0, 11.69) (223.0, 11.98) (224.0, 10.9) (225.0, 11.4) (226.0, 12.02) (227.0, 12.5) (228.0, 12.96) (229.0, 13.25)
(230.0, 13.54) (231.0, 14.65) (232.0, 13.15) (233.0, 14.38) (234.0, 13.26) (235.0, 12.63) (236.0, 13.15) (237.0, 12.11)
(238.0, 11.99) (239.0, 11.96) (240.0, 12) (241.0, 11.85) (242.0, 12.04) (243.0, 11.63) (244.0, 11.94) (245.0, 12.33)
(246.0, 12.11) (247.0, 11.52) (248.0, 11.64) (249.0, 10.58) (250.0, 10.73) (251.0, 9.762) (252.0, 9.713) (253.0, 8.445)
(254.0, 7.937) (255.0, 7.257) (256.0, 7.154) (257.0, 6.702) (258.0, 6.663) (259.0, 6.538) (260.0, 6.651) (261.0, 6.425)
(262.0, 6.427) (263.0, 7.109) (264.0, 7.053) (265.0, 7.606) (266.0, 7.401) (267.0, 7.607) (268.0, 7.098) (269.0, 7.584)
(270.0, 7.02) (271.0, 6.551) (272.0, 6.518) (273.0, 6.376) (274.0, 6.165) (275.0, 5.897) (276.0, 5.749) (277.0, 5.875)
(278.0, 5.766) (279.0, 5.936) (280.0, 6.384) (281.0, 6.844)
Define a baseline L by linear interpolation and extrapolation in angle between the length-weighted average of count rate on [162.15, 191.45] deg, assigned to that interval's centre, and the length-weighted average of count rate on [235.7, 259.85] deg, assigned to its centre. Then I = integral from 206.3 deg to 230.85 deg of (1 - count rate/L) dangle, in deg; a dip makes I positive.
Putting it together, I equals -4.9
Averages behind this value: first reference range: 9.33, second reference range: 10.2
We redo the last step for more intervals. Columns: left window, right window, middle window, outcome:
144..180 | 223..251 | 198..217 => -0.7 deg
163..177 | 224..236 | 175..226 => 2.1 deg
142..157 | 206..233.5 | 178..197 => 2.0 deg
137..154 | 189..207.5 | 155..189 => 2.5 deg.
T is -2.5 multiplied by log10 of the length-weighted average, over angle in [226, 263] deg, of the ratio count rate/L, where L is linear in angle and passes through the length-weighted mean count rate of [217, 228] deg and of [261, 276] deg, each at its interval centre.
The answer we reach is -0.13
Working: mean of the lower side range 11.8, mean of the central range 10.7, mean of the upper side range 6.83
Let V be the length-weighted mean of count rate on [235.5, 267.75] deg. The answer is 9.48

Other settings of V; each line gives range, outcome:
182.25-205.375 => 10.4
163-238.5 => 10.8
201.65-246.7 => 12.1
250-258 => 8.21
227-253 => 12.1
